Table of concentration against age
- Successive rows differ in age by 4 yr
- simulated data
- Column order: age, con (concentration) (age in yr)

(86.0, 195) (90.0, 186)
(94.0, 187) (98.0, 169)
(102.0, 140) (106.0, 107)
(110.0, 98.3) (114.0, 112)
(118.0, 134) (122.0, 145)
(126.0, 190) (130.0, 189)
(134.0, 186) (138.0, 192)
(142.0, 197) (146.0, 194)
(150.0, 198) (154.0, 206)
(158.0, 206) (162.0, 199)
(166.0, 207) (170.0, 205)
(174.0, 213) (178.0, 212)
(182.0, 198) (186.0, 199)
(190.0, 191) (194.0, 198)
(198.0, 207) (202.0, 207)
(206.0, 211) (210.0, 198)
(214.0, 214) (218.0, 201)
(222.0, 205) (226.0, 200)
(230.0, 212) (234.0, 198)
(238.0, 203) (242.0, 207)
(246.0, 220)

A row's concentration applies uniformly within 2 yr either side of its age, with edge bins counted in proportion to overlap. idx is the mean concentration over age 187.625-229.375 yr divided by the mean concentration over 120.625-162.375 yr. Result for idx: 1.06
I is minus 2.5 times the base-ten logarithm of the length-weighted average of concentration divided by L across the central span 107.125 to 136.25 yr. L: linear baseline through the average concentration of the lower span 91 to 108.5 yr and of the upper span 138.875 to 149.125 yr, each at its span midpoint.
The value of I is 0.168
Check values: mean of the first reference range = 151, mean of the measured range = 150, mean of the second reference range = 195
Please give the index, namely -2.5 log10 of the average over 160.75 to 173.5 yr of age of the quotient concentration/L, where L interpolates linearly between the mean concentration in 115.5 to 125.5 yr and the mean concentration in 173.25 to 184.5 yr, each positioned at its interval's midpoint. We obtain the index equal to -0.06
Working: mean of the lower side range 146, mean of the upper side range 207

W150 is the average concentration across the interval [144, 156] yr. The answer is 199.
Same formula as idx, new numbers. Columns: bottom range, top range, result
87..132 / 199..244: 1.35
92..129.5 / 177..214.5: 1.41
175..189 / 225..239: 1.00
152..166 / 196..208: 1.02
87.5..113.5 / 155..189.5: 1.39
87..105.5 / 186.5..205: 1.21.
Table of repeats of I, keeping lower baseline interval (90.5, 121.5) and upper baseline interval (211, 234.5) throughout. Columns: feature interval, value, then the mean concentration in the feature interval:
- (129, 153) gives -0.22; 193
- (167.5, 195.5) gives -0.12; 202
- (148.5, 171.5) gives -0.20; 204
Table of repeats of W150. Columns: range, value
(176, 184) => 205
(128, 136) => 188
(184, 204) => 200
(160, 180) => 207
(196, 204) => 207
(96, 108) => 139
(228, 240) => 204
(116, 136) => 169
